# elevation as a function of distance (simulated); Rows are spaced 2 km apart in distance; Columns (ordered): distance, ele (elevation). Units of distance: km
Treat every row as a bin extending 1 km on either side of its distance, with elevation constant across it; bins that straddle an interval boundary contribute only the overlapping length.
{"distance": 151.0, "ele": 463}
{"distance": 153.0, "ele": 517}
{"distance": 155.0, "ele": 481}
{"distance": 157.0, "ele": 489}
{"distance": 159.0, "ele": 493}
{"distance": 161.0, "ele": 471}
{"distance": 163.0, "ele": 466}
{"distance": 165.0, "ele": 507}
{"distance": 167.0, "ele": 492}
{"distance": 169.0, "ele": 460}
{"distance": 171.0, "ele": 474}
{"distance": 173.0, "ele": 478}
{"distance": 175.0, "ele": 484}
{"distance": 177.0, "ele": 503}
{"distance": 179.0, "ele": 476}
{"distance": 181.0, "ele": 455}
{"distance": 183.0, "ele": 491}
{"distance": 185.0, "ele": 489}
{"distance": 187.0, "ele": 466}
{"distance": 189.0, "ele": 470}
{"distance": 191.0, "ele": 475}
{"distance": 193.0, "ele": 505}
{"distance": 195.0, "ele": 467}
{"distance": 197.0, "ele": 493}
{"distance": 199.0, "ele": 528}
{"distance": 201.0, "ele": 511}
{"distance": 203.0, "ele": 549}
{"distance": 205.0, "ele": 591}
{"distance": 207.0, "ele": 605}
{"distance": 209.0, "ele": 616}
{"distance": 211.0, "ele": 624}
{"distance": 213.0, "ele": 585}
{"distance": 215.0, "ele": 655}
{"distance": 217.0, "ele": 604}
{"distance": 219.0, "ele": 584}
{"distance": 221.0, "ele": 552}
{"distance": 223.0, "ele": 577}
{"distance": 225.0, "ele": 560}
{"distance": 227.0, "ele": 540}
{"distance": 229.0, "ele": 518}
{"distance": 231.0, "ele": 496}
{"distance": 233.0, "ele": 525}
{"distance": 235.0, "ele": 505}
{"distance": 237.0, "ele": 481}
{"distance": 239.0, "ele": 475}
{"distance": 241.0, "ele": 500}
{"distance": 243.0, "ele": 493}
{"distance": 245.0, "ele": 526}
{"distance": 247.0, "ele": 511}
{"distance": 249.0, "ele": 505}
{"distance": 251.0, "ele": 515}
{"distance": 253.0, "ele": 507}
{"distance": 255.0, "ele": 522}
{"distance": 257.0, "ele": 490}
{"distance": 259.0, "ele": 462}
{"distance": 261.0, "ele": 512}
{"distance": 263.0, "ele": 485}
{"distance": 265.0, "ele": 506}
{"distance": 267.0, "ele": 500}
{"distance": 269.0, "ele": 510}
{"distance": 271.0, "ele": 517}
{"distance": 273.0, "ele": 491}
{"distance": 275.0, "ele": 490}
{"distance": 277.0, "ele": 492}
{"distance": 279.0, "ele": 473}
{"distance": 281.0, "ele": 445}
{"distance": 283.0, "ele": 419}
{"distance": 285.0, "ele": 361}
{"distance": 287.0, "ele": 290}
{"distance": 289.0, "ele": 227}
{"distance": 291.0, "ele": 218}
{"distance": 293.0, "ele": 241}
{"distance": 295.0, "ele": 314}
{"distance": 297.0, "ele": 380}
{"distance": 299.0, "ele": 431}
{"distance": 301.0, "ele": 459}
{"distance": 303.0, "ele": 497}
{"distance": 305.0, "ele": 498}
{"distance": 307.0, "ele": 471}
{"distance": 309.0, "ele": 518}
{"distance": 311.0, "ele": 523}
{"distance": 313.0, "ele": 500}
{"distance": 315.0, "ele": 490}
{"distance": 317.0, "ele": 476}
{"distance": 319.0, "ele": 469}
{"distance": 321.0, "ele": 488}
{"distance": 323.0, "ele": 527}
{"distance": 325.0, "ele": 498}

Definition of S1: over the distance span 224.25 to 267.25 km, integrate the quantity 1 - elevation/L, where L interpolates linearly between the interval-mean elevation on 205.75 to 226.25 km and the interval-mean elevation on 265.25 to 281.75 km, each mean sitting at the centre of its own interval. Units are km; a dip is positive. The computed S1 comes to 2.8 km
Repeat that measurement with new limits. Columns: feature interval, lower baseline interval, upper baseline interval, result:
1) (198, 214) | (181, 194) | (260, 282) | -3.1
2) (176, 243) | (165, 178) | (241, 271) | -4.9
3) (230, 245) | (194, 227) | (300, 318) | 1.3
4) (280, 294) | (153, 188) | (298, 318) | 4.9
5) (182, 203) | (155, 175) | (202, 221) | 2.2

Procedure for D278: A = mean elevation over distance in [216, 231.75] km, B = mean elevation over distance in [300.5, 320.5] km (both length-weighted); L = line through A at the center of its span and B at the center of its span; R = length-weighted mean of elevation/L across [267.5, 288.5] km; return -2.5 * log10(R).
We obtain 0.16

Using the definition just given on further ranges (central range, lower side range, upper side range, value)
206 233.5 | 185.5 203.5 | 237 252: -0.16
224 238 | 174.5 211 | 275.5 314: -0.10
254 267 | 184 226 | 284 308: -0.14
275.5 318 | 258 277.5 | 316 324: 0.18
